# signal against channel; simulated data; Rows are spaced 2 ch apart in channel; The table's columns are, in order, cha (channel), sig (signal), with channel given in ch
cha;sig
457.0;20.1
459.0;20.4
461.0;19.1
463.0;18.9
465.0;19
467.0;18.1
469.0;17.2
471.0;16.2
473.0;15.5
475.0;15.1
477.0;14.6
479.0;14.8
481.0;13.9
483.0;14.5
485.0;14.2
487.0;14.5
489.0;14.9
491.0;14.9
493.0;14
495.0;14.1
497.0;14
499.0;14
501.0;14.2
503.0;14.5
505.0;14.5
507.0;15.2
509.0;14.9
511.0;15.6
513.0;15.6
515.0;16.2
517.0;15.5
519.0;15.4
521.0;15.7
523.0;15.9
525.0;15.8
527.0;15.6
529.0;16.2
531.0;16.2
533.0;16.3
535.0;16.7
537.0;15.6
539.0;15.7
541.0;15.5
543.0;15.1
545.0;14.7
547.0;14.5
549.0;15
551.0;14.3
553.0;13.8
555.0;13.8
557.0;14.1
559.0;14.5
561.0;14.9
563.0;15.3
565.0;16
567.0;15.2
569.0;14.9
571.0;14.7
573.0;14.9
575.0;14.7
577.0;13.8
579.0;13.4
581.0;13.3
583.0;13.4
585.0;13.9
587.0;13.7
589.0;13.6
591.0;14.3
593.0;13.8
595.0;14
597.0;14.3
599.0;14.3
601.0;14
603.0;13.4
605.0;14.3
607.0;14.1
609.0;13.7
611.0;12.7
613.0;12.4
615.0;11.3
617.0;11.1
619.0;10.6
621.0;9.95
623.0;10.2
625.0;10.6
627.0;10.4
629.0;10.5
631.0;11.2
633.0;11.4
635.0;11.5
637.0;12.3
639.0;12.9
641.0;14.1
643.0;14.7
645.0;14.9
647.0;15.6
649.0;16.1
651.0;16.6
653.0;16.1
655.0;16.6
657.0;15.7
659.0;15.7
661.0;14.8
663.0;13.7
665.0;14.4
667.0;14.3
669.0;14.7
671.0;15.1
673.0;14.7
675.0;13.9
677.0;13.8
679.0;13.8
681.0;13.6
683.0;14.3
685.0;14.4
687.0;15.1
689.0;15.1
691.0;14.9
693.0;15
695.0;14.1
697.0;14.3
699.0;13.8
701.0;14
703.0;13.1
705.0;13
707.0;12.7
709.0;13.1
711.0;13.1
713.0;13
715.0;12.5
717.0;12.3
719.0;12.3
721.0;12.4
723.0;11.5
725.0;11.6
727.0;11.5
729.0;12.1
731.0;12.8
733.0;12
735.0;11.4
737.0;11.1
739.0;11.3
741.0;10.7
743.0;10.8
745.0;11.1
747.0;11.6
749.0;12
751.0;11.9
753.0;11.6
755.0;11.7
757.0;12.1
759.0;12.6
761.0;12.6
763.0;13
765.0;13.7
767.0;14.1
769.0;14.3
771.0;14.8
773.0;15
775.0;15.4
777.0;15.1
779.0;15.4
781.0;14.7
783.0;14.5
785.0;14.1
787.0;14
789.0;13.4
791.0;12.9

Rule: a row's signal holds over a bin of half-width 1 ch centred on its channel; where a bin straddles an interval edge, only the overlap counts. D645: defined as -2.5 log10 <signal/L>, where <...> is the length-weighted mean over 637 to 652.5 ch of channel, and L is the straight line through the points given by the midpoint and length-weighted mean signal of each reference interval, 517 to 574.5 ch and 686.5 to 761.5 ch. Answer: -0.084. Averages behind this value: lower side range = 15.2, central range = 14.8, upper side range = 12.6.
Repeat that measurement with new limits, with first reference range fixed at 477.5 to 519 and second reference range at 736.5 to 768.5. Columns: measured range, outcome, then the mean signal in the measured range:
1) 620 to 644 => 0.14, 11.6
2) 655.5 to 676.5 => -0.14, 14.7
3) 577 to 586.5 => 0.02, 13.5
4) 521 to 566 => -0.07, 15.3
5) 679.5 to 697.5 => -0.14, 14.5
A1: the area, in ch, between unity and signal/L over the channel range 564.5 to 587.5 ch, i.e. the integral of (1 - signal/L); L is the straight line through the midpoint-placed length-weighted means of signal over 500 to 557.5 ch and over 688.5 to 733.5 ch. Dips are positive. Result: 0.6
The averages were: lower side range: 15.3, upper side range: 13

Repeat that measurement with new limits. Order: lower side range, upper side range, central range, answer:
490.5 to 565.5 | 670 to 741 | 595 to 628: 4.2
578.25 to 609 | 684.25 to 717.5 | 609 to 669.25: 2.5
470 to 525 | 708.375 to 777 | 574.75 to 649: 4.5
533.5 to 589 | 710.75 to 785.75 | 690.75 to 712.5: -0.8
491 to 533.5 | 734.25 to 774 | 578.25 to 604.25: 0.8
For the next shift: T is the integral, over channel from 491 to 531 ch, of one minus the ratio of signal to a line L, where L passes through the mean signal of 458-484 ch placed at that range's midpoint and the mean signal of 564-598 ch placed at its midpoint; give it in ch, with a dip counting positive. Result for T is 1.7 ch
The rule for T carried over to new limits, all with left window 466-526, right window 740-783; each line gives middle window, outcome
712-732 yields 1.8 ch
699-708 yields 0.2 ch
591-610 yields 0.4 ch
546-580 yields 0.1 ch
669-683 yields -0.5 ch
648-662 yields -2.1 ch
